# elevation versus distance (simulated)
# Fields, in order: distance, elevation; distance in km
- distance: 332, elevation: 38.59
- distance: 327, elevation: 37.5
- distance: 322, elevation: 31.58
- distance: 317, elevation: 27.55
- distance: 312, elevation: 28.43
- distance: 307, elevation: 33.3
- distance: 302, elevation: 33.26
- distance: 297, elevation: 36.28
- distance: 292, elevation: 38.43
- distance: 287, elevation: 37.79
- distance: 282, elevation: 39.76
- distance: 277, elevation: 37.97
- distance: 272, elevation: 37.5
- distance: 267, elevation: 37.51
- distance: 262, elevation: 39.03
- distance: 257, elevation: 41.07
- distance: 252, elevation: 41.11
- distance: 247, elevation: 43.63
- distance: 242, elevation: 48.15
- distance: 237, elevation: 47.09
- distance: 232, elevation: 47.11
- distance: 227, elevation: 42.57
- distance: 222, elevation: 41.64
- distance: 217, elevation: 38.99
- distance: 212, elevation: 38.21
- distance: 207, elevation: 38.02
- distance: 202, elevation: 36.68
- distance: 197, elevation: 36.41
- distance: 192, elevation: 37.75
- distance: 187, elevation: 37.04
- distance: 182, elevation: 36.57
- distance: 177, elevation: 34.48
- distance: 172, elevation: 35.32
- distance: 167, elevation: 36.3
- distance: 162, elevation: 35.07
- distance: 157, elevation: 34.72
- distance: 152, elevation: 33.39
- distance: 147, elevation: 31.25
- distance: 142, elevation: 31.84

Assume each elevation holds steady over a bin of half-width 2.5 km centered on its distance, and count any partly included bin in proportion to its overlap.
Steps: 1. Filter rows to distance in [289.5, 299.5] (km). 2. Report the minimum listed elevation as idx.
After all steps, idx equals 36.28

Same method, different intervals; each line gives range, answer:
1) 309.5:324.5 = 27.55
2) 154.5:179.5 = 34.48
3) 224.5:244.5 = 42.57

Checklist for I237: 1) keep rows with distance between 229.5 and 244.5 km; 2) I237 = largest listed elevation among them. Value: 48.15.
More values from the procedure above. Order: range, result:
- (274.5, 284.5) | 39.76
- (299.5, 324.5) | 33.3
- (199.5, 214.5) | 38.21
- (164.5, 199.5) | 37.75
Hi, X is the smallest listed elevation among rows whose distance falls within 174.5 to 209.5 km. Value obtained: 34.48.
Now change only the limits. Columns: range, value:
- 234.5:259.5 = 41.07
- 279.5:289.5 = 37.79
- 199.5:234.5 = 36.68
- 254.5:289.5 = 37.5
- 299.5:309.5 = 33.26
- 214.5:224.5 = 38.99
